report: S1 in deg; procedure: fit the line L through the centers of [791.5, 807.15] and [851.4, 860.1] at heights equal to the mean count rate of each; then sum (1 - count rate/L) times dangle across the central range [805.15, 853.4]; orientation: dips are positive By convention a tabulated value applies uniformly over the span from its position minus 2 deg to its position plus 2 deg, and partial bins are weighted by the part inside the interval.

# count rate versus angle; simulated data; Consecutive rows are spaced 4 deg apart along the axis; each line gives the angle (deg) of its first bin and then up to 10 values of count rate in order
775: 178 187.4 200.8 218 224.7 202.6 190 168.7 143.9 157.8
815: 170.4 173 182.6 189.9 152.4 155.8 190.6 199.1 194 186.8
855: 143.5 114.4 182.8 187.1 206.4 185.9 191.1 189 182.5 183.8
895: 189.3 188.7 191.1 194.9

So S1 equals -4.32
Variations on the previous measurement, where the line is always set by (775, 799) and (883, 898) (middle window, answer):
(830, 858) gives 2.94 deg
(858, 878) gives 1.09 deg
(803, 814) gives 2.40 deg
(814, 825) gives 1.21 deg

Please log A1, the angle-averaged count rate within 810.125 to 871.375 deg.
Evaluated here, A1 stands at 174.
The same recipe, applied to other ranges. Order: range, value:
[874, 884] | 189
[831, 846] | 179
